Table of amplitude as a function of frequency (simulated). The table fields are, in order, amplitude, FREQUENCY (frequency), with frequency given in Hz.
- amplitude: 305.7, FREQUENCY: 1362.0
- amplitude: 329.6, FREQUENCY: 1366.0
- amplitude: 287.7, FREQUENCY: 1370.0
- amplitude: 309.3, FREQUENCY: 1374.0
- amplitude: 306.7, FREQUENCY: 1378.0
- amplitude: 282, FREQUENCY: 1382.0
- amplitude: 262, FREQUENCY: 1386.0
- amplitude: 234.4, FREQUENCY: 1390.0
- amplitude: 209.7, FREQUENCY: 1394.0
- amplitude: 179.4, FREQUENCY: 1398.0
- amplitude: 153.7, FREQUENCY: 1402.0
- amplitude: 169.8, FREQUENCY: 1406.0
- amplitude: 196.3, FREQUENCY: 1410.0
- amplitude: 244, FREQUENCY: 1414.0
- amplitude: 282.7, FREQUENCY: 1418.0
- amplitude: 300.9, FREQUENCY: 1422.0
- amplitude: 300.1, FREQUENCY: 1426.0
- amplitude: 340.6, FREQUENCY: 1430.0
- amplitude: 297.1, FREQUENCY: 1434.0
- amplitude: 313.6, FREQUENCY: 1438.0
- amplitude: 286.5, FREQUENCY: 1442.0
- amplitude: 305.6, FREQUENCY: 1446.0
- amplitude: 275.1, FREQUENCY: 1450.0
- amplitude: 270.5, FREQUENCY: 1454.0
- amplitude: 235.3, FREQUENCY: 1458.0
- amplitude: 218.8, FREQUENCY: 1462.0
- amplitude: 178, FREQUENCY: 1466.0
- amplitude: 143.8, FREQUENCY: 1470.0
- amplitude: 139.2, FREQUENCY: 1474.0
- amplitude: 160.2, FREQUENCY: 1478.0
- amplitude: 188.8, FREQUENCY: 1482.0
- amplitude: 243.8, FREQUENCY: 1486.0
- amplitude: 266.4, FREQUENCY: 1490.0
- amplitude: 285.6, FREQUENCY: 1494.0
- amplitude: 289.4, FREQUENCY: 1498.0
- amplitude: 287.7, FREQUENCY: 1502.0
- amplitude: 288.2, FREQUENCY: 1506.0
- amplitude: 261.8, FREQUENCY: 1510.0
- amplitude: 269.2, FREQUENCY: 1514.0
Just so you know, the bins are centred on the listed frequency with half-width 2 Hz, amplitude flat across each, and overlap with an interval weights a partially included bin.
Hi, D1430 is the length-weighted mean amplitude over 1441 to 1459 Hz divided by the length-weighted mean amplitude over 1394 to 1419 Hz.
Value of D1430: 1.4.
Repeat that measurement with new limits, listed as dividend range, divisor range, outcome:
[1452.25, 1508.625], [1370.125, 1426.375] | 0.93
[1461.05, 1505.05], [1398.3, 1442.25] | 0.85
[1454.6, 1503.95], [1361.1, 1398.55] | 0.81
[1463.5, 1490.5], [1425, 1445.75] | 0.60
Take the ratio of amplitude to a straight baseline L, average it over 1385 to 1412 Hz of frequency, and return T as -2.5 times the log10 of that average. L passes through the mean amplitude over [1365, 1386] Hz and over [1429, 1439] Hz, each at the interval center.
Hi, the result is 0.46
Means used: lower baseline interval 298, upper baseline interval 315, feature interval 198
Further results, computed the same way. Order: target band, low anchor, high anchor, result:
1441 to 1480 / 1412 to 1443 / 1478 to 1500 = 0.23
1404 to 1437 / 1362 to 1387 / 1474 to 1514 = 0.04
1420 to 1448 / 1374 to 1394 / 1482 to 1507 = -0.14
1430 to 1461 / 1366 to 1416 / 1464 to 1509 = -0.22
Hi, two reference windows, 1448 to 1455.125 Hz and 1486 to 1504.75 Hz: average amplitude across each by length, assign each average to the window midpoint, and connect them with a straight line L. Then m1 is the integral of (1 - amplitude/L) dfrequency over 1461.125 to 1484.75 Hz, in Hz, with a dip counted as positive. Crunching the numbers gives 8.9 Hz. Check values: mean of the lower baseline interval 273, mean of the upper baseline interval 278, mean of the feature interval 172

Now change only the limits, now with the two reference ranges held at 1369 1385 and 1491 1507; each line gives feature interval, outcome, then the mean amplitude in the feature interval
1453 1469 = 3.95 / 218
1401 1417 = 5.12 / 199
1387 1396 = 2.06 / 226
